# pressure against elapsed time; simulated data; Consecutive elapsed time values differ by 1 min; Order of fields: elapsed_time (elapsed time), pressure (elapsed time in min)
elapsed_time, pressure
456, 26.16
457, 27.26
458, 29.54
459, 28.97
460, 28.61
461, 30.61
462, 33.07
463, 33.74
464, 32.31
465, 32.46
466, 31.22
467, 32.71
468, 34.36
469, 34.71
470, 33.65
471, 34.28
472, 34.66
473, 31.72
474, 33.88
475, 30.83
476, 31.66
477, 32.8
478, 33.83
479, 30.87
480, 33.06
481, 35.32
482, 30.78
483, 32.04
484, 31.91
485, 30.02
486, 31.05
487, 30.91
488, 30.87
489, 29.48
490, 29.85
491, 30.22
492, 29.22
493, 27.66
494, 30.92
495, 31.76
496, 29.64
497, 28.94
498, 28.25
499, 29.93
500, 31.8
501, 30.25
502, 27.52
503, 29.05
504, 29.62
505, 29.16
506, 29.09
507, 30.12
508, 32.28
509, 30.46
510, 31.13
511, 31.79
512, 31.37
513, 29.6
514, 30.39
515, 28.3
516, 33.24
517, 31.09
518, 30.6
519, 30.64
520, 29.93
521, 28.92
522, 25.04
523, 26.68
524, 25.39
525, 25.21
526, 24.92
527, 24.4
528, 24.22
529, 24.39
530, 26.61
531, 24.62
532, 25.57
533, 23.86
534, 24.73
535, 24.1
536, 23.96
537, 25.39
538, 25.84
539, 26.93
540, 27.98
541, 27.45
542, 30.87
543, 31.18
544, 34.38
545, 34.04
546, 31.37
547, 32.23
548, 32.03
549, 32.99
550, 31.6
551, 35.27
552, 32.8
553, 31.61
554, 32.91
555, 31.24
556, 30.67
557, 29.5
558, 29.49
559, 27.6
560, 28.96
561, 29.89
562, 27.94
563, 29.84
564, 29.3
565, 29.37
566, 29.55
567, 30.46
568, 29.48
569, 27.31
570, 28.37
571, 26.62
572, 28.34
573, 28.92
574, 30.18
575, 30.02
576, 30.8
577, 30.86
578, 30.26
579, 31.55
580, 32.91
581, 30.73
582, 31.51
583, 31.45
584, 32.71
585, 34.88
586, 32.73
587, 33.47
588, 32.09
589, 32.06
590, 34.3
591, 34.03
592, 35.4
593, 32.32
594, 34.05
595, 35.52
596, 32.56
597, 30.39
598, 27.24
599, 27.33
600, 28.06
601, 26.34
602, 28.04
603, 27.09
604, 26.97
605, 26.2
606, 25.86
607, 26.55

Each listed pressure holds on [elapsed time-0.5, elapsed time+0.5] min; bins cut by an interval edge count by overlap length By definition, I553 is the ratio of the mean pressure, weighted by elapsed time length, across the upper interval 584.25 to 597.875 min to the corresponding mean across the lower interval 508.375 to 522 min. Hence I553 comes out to 1.1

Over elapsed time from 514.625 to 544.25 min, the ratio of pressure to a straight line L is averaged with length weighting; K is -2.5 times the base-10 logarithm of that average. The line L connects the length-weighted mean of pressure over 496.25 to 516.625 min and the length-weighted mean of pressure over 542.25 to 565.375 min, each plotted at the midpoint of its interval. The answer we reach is 0.13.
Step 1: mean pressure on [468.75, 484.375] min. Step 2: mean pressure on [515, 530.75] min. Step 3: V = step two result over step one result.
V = 0.83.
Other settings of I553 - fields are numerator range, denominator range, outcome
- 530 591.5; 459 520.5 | 0.96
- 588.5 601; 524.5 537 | 1.28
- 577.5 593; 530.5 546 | 1.19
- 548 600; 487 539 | 1.09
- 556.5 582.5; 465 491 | 0.92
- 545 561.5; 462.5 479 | 0.95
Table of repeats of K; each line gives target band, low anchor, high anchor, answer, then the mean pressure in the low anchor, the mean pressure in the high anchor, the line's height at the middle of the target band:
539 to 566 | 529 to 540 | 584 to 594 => -0.11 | 25.3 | 33.5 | 28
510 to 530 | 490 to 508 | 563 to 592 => 0.07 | 29.7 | 30.9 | 30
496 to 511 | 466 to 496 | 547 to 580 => 0.05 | 31.8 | 30.3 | 31.4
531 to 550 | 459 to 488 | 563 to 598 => 0.11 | 32.3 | 31.2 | 31.6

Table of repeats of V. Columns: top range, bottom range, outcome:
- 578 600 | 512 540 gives 1.20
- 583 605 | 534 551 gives 1.06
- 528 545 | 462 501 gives 0.85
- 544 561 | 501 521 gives 1.04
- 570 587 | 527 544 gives 1.18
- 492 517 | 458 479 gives 0.93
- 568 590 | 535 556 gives 1.01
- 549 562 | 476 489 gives 0.97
